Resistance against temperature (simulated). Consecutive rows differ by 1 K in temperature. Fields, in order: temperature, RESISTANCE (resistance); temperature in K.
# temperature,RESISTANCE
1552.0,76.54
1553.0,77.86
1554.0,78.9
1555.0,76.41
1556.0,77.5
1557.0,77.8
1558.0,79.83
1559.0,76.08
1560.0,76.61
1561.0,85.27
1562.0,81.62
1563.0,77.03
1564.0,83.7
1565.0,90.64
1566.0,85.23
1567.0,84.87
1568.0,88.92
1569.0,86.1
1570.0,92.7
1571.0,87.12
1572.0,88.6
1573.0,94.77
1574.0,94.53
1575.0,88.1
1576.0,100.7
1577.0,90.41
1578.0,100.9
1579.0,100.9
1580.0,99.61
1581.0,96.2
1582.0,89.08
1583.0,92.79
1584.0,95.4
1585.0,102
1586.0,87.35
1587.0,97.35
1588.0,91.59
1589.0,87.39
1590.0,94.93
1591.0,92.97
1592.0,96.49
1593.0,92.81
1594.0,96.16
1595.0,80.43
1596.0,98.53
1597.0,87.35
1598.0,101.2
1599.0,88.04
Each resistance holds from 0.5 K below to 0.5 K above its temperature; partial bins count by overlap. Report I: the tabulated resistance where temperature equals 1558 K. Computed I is 79.83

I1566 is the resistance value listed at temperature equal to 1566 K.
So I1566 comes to 85.23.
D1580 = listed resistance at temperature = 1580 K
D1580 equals 99.61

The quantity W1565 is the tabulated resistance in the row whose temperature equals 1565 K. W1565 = 90.64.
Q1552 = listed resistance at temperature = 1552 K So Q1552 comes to 76.54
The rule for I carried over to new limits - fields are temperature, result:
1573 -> 94.77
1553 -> 77.86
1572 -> 88.6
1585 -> 102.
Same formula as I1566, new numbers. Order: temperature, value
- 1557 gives 77.8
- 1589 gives 87.39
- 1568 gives 88.92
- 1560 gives 76.61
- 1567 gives 84.87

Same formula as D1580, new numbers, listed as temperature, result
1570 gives 92.7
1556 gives 77.5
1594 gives 96.16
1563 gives 77.03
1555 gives 76.41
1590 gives 94.93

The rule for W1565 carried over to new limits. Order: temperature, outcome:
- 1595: 80.43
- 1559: 76.08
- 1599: 88.04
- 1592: 96.49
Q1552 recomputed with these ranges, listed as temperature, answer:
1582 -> 89.08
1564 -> 83.7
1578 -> 100.9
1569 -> 86.1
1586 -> 87.35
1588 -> 91.59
